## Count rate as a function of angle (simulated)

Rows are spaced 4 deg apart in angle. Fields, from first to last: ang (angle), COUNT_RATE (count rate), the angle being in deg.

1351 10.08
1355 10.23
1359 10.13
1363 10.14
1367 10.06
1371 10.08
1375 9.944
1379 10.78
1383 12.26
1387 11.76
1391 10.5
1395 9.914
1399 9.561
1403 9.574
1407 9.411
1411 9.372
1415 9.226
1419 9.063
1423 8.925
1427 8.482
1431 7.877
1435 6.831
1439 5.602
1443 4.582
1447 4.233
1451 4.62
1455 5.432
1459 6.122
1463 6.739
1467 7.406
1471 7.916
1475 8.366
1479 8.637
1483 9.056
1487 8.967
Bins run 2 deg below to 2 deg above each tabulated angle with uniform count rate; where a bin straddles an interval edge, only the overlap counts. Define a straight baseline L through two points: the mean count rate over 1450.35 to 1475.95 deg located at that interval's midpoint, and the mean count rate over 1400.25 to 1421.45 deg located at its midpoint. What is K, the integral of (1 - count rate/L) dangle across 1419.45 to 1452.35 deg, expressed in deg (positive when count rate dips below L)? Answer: 6.5 deg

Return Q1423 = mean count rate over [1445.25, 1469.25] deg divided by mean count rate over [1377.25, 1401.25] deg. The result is 0.5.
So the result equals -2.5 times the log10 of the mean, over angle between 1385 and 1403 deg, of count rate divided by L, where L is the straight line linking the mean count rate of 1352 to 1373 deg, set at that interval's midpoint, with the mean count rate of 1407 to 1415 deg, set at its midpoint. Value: -0.08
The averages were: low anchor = 10.1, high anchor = 9.35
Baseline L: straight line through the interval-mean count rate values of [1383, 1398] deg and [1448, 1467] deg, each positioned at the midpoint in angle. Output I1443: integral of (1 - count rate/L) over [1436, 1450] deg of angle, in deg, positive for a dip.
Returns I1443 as 4.0 deg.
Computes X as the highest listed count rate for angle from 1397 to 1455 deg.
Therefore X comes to 9.574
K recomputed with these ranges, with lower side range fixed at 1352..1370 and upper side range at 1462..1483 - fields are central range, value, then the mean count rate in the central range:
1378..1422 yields -3.24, 10.1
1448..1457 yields 3.69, 4.94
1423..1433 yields 0.59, 8.33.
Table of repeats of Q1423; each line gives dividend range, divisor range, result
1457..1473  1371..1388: 0.64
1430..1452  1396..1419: 0.59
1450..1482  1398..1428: 0.76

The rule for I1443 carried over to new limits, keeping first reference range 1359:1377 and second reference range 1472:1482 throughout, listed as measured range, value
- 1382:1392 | -1.8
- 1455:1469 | 3.4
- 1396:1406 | 0.0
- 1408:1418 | 0.1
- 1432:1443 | 3.6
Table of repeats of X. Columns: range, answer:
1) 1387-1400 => 11.76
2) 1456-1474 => 7.916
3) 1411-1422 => 9.372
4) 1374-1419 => 12.26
